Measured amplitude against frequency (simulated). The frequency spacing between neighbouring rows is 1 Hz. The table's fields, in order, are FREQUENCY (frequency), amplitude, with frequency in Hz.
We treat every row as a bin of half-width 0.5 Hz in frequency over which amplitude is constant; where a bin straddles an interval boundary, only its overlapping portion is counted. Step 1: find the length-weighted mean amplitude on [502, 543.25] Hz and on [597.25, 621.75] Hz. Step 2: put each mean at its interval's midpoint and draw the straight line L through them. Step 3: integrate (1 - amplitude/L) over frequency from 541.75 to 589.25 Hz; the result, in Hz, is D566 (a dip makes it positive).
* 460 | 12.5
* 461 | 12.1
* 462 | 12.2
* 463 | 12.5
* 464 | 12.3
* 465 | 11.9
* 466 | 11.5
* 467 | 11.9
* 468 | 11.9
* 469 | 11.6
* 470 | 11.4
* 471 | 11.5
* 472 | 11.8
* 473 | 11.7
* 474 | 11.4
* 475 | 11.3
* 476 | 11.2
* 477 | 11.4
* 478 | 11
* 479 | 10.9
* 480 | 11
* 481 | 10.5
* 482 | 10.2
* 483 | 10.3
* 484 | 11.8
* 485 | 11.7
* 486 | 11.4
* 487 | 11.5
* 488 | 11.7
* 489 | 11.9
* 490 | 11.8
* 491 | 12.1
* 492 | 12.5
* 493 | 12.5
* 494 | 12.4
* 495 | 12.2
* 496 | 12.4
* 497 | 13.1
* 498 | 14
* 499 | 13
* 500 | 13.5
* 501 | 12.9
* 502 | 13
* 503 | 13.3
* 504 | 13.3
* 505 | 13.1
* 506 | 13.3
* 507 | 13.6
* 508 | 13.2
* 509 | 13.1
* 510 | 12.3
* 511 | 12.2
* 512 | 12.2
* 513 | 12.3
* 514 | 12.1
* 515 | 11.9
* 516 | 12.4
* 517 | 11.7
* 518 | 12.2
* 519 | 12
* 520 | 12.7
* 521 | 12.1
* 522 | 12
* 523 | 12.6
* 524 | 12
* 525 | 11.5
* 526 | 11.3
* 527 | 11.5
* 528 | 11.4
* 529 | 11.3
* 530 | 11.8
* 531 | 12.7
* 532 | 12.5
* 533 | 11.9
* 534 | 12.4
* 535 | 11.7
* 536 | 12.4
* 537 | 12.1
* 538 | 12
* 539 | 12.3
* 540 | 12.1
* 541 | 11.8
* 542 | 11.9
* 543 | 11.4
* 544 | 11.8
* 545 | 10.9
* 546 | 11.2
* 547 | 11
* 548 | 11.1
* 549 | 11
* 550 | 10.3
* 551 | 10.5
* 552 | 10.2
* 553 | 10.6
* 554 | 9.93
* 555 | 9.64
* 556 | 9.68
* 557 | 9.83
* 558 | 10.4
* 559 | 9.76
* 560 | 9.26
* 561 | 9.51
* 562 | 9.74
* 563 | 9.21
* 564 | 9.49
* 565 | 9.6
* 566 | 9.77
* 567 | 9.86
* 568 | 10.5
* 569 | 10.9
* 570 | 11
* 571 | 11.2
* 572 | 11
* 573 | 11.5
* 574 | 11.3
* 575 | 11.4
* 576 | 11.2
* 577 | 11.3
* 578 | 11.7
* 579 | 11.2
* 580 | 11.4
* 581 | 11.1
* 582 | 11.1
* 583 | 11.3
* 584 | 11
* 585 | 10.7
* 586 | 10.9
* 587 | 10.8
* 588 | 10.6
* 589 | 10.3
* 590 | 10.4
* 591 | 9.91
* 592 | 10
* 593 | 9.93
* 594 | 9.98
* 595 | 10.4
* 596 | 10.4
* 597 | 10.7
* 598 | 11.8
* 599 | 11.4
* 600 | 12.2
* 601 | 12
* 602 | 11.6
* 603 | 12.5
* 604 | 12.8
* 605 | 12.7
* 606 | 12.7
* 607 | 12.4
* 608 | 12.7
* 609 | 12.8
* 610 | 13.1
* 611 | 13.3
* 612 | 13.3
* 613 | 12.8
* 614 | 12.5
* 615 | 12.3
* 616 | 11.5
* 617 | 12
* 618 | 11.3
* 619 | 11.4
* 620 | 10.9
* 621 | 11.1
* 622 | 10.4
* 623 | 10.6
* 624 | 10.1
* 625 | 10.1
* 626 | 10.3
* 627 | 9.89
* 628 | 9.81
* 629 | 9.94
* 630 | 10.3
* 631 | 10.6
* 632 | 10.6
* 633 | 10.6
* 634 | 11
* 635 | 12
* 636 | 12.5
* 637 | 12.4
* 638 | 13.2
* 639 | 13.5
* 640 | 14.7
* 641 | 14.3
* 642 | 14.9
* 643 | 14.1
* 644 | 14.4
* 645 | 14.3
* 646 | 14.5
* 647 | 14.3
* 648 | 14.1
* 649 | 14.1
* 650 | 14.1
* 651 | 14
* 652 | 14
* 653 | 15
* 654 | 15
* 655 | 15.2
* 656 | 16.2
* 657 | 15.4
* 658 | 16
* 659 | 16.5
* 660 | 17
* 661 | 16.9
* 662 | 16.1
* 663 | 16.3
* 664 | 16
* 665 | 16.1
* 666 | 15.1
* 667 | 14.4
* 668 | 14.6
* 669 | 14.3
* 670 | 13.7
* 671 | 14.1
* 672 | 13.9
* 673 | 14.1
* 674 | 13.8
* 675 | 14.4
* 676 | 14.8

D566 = 6.1 Hz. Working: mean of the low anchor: 12.2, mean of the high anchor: 12.2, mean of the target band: 10.6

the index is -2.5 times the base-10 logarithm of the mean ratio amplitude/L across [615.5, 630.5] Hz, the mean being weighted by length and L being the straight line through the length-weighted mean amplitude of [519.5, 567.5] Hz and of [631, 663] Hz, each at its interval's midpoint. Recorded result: 0.26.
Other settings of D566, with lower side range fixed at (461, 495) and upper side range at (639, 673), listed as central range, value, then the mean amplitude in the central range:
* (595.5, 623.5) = 4.2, 12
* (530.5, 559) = 3.6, 11.2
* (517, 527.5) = 0.4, 12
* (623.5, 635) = 3.2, 10.4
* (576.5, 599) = 4.7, 10.8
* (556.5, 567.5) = 2.9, 9.68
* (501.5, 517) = -0.7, 12.7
